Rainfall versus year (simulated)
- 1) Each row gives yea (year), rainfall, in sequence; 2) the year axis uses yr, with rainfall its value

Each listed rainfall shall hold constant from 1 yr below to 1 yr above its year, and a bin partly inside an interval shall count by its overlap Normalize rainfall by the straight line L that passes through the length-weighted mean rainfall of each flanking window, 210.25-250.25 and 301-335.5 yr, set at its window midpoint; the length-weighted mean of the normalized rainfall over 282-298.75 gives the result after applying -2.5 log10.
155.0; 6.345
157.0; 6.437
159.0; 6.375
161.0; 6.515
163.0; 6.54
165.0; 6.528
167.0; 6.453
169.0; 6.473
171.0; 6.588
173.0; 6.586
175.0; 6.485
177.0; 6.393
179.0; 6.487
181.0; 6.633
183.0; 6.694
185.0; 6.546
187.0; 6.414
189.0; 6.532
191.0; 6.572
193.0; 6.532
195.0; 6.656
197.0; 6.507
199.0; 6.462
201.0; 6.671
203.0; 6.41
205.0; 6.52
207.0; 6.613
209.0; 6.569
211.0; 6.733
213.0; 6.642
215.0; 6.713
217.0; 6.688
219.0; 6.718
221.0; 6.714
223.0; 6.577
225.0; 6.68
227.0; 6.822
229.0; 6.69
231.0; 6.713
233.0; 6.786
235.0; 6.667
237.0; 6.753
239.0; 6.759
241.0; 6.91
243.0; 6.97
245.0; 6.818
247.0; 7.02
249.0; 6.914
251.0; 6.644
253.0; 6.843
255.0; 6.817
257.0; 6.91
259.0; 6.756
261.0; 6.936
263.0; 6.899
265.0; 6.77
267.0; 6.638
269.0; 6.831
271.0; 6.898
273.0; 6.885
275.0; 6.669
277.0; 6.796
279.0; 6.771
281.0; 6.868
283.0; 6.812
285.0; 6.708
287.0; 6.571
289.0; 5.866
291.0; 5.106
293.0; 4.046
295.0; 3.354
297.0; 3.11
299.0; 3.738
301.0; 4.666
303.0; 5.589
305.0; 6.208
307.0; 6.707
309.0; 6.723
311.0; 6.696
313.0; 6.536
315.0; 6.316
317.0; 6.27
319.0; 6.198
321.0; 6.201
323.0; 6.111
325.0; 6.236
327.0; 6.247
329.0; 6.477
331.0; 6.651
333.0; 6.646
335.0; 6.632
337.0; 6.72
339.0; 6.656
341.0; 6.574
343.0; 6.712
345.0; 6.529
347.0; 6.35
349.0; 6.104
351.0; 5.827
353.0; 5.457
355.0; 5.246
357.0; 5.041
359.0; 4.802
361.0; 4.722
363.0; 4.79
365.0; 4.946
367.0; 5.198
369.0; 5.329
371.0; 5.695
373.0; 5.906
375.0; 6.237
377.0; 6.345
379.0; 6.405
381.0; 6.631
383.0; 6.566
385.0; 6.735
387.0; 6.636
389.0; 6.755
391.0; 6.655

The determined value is 0.25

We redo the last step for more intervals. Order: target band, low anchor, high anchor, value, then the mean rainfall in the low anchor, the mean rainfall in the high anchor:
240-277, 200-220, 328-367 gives -0.08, 6.63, 5.92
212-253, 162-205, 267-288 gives -0.02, 6.53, 6.77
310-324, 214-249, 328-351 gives 0.04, 6.77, 6.52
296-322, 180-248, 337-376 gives 0.05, 6.67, 5.72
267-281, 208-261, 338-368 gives -0.07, 6.77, 5.66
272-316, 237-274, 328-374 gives 0.11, 6.84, 5.87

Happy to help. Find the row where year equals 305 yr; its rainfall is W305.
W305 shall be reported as 6.208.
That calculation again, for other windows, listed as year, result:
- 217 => 6.688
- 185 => 6.546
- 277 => 6.796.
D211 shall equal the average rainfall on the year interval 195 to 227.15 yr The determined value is 6.62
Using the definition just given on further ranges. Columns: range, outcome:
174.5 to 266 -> 6.69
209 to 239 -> 6.7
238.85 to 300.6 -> 6.29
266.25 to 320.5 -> 5.98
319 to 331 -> 6.28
